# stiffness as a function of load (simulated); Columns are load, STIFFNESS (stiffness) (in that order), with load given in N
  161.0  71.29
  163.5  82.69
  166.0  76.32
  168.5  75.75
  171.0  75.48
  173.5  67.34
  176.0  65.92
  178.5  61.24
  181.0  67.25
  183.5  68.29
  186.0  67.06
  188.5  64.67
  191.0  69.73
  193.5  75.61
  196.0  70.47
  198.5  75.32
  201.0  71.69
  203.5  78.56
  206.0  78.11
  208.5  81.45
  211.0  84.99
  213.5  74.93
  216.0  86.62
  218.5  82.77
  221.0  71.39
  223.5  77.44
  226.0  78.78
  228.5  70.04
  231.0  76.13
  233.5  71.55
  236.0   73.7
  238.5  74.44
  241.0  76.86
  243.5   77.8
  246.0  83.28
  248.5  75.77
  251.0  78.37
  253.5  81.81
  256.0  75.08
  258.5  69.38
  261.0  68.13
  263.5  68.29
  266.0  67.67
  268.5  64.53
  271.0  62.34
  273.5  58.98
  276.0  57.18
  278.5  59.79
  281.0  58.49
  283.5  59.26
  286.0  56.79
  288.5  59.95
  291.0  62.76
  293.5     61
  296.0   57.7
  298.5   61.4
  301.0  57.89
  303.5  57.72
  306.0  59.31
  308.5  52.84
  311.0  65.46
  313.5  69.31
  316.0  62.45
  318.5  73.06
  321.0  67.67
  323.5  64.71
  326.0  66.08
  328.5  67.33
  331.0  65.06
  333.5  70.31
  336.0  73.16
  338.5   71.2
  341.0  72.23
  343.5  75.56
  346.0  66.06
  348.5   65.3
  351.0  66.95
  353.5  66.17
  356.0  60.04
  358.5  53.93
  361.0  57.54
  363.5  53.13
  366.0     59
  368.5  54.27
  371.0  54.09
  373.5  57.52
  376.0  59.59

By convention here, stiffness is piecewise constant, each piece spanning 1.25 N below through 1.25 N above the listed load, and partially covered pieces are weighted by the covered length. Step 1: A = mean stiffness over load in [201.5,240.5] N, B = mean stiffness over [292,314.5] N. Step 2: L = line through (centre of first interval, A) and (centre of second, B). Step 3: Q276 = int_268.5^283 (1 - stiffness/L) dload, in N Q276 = 1.3 N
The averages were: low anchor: 77.3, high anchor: 60.2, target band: 59.8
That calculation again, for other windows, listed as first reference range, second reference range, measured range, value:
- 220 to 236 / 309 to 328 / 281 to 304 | 3.1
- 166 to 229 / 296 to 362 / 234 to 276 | -1.2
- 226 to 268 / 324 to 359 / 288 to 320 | 3.8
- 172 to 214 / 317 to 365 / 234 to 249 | -1.5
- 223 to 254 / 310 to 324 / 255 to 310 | 7.5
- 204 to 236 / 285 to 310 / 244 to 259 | -1.6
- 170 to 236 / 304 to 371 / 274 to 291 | 2.3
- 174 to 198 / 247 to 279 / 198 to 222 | -3.7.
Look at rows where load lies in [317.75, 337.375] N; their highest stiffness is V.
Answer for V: 73.16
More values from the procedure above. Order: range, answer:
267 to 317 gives 69.31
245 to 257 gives 83.28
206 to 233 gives 86.62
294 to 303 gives 61.4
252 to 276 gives 81.81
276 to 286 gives 59.79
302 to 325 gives 73.06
